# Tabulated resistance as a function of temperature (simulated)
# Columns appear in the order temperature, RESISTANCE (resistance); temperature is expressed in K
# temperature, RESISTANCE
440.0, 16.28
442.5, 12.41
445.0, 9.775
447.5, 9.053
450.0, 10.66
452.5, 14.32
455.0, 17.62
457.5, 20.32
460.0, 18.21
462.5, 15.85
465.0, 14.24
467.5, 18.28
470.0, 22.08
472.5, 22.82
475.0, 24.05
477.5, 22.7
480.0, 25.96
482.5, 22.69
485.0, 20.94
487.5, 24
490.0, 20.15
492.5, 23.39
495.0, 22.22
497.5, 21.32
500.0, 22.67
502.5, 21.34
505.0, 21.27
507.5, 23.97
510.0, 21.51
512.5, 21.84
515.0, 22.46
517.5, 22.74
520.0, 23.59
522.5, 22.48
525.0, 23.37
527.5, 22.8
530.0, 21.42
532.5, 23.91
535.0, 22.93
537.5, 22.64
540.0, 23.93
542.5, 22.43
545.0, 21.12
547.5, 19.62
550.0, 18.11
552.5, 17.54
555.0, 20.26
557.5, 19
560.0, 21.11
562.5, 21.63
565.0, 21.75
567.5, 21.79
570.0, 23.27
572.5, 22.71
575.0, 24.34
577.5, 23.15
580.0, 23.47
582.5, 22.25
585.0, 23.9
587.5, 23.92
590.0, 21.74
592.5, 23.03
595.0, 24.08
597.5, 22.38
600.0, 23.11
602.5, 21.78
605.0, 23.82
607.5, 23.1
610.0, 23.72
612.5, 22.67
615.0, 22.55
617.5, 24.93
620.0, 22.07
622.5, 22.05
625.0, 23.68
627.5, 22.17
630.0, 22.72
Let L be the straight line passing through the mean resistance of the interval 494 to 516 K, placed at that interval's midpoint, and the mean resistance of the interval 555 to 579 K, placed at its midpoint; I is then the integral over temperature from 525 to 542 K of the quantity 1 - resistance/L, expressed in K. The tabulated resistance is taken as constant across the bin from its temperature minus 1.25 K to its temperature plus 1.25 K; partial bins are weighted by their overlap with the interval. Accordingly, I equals -0.70 K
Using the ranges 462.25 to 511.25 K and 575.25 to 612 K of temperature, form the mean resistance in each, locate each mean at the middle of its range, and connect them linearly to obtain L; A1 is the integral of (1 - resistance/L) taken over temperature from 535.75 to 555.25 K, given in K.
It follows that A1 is 1.5 K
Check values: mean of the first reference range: 21.7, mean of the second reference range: 23.1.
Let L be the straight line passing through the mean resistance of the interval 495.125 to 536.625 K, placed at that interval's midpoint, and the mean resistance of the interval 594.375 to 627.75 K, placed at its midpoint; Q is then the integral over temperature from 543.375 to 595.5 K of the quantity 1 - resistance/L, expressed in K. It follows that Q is 2.3 K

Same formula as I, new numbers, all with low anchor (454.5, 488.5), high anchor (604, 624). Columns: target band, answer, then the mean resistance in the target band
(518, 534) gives -0.9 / 22.9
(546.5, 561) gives 1.9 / 19.2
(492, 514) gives -0.9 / 22.1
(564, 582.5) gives -0.4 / 22.9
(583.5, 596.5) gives -0.3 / 23.3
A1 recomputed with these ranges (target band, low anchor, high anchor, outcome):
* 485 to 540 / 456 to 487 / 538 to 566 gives -4.8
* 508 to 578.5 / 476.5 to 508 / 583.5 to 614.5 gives 2.6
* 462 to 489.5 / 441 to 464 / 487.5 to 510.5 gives -4.7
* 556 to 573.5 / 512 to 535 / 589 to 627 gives 1.0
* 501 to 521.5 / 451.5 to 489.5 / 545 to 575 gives -1.8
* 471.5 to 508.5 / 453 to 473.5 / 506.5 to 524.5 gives -3.7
